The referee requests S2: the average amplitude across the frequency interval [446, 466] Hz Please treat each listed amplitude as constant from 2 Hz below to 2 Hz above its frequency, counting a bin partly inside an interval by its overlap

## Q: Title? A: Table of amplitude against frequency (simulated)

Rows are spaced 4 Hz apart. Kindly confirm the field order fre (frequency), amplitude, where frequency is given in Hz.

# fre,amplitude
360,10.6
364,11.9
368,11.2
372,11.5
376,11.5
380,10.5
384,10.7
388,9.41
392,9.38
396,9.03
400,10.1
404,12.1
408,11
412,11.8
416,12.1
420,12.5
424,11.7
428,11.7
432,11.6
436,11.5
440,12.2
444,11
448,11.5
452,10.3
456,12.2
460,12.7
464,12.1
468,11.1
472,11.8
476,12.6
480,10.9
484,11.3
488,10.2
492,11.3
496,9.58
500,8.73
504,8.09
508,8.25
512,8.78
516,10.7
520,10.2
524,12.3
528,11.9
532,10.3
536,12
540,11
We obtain 11.8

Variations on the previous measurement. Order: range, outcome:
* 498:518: 8.91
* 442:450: 11.2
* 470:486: 11.7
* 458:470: 12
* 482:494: 10.9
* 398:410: 11.1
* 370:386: 11.1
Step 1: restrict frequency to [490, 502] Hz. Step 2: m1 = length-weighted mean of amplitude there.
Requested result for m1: 9.87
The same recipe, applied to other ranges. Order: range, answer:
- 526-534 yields 11.1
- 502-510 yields 8.17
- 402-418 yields 11.8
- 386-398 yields 9.27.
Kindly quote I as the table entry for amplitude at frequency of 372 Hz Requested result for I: 11.5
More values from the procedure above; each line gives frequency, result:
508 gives 8.25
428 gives 11.7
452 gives 10.3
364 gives 11.9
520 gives 10.2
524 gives 12.3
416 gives 12.1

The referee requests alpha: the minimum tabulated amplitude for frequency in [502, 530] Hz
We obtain 8.09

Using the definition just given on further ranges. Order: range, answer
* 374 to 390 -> 9.41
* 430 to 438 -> 11.5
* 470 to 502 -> 8.73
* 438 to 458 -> 10.3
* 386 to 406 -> 9.03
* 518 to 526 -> 10.2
